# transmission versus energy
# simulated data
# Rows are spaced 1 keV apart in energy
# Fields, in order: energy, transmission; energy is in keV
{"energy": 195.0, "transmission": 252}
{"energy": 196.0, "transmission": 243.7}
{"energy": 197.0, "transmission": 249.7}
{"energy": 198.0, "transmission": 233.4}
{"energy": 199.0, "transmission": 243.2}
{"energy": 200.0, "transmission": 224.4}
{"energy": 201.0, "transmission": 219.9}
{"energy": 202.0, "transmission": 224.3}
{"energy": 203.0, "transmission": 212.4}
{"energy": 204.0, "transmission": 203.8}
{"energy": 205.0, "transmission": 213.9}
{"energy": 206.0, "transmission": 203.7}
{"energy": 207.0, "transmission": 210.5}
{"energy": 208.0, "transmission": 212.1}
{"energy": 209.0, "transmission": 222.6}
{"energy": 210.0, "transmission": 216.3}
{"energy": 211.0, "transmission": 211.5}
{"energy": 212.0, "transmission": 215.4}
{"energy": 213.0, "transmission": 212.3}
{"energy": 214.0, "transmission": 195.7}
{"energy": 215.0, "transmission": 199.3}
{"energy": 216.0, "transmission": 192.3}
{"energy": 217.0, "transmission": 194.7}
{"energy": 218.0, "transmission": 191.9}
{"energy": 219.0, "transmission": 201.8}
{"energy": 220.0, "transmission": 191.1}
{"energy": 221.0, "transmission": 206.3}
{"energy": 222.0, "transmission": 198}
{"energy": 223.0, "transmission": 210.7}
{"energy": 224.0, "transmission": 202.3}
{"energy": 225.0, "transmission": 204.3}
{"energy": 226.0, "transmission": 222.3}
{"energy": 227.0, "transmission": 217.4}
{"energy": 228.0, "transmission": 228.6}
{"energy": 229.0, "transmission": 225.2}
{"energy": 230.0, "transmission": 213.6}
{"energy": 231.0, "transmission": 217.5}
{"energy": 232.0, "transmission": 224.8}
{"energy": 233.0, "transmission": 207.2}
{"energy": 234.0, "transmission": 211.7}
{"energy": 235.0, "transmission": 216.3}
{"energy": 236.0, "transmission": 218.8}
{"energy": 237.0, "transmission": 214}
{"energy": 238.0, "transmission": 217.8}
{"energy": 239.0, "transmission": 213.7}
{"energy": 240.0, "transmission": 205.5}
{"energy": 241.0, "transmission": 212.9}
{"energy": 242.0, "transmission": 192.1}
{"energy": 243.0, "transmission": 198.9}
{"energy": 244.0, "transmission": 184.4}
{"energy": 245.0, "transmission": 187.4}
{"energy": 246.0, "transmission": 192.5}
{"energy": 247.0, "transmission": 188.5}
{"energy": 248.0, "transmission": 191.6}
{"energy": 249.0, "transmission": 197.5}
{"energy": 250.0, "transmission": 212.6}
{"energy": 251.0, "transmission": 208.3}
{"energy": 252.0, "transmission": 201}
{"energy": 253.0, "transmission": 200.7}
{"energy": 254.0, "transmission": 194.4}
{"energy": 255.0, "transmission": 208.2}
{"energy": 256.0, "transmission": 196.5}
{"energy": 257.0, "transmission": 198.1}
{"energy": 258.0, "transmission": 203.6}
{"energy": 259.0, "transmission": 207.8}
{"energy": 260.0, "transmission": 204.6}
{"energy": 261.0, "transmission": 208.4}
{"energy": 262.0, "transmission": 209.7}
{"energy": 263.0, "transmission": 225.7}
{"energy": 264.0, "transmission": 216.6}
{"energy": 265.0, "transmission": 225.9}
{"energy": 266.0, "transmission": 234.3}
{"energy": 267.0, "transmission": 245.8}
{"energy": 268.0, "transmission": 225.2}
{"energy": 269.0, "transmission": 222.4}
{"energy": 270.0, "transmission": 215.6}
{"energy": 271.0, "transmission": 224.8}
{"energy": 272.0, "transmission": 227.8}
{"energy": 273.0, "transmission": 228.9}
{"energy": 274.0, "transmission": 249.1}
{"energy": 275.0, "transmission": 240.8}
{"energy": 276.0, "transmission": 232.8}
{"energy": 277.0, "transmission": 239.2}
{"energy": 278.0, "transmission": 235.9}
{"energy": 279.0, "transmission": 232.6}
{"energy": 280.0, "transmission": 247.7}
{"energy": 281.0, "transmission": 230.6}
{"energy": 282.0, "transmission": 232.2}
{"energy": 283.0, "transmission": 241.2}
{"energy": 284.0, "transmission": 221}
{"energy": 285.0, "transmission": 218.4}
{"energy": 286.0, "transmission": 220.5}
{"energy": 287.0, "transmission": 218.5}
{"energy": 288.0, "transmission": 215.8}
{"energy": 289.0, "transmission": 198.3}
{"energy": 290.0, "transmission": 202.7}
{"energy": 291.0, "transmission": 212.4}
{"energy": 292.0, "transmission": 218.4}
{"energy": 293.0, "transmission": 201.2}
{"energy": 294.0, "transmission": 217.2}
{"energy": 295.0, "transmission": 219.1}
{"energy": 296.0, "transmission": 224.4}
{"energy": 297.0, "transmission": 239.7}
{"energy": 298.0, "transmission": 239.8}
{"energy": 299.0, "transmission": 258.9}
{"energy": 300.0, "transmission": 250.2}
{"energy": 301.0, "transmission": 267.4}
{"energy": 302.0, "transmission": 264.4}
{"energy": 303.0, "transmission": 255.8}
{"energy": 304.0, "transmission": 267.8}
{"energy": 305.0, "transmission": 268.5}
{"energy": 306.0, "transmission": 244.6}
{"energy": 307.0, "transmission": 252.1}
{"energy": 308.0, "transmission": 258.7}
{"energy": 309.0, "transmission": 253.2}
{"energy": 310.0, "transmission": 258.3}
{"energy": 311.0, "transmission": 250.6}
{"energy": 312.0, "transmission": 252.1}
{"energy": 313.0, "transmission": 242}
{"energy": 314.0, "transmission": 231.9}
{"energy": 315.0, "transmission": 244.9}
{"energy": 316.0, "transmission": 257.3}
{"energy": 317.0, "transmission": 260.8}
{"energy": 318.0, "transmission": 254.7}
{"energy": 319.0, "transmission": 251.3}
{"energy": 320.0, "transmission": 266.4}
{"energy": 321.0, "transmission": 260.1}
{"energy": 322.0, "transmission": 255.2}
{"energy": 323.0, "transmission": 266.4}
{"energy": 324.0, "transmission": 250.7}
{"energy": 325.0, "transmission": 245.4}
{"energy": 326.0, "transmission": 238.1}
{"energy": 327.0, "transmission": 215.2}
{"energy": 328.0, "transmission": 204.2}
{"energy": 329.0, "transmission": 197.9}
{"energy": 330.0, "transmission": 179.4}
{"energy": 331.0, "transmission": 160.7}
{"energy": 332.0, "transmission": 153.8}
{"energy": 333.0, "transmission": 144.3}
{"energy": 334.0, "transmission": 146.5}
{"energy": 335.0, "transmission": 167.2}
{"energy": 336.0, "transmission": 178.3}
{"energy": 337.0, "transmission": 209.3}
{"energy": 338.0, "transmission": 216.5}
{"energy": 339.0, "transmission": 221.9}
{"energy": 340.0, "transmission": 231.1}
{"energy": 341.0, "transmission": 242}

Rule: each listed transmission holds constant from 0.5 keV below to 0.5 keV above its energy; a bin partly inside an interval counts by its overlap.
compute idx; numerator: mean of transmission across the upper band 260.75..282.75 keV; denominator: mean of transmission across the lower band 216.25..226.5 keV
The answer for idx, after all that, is 1.14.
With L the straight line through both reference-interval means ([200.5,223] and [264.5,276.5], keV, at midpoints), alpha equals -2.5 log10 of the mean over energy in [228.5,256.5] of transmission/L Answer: 0.07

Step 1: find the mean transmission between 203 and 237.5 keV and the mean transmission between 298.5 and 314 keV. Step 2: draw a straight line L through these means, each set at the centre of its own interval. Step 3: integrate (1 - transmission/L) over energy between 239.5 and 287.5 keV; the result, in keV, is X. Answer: 3.5 keV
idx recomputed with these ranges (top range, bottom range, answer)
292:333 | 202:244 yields 1.14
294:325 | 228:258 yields 1.22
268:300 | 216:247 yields 1.10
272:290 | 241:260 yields 1.15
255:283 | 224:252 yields 1.08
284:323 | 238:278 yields 1.14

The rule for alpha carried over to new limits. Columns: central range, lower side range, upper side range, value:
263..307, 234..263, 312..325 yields -0.02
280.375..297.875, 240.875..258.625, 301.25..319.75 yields 0.07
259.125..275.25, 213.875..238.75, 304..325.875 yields 0.02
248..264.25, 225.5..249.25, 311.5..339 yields 0.03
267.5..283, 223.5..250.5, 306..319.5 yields -0.01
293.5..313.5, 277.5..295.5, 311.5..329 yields -0.07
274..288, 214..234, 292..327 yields 0.01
